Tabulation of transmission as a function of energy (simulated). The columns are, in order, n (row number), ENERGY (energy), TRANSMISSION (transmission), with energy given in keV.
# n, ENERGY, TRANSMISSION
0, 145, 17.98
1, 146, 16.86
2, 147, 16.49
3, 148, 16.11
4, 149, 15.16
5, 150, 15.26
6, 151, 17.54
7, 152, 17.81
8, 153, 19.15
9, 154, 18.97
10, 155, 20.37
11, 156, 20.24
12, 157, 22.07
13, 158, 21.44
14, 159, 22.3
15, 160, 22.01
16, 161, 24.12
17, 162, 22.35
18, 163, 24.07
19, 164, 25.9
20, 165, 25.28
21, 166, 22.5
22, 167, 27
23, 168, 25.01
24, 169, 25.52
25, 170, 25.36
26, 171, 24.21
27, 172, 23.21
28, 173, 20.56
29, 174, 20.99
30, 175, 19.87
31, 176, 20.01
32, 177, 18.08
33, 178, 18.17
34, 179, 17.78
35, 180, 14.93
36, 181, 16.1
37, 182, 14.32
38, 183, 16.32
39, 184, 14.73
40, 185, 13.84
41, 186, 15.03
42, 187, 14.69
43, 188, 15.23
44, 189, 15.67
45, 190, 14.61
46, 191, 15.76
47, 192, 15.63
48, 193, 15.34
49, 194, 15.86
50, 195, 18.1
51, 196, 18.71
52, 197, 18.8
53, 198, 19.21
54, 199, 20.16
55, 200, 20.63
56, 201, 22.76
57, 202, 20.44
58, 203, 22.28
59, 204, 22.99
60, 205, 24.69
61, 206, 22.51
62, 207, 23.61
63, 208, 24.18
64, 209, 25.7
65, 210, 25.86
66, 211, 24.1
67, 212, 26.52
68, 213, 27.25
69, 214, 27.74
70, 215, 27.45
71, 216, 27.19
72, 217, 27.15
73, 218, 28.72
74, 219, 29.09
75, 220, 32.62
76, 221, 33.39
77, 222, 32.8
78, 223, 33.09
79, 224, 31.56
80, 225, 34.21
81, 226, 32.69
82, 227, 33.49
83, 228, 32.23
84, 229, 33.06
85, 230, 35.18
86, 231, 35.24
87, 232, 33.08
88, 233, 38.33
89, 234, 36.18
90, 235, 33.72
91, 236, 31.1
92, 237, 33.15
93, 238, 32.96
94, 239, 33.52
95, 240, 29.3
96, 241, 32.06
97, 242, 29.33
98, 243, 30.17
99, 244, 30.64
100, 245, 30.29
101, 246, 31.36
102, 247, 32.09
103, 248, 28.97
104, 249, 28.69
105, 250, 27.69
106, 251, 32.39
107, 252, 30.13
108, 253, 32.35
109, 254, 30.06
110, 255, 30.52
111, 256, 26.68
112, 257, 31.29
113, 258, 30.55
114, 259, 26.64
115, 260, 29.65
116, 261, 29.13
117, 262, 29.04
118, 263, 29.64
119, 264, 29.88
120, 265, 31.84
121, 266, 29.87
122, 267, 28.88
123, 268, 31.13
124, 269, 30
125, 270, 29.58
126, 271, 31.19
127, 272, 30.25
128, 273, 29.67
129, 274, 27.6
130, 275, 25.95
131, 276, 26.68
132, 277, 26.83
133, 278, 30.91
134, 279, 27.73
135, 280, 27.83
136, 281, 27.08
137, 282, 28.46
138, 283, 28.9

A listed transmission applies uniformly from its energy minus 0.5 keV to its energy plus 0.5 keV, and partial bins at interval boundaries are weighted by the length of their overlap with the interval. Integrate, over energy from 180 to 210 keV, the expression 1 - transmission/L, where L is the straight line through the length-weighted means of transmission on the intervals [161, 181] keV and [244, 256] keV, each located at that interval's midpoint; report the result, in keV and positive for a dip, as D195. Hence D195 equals 7.38 keV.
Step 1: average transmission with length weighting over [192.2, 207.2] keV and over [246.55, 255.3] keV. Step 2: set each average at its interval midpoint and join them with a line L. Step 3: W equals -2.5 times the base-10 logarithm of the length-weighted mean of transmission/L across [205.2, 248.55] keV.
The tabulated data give -0.19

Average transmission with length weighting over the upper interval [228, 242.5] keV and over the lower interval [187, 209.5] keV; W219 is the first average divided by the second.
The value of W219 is 1.70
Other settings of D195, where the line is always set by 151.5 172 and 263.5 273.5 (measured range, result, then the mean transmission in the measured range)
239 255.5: -1.0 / 30.5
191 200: 2.6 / 17.8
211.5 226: -1.7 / 30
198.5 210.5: 1.3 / 23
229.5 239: -2.2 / 34.3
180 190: 3.8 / 15.1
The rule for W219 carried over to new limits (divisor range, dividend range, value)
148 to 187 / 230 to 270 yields 1.54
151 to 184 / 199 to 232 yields 1.34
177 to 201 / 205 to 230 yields 1.74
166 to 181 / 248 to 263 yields 1.39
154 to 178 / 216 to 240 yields 1.45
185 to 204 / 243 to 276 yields 1.68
